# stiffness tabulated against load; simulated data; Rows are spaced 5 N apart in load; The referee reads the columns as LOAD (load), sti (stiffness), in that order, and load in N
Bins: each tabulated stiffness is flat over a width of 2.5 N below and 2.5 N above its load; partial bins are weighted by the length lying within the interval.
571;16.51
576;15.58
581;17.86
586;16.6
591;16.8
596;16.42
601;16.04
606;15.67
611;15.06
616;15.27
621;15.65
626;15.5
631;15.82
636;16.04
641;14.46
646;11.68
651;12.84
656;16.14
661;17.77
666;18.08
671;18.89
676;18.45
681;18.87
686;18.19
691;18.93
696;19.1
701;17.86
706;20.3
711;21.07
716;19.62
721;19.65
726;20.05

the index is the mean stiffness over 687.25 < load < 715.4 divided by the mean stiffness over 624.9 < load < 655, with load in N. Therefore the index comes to 1.35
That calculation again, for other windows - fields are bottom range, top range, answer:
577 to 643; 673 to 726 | 1.21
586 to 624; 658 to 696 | 1.16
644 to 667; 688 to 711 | 1.27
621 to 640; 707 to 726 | 1.28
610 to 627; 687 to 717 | 1.26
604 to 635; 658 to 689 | 1.18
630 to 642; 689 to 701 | 1.21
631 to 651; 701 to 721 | 1.41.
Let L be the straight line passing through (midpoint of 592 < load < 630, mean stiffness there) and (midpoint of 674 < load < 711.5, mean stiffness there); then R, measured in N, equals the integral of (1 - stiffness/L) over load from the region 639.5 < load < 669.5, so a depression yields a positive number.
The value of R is 3.76 N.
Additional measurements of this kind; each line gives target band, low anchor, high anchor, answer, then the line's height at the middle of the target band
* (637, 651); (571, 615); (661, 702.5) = 3.3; 17.5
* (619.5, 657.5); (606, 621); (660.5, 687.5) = 4.3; 16.6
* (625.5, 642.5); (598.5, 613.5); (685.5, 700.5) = 1.1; 16.6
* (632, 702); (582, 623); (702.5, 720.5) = 6.0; 18.4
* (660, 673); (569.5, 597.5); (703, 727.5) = 0.4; 18.8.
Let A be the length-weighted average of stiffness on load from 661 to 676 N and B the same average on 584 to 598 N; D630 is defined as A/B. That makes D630 1.11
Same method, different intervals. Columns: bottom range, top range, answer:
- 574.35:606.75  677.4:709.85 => 1.15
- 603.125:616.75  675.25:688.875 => 1.21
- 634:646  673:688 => 1.28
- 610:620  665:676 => 1.21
